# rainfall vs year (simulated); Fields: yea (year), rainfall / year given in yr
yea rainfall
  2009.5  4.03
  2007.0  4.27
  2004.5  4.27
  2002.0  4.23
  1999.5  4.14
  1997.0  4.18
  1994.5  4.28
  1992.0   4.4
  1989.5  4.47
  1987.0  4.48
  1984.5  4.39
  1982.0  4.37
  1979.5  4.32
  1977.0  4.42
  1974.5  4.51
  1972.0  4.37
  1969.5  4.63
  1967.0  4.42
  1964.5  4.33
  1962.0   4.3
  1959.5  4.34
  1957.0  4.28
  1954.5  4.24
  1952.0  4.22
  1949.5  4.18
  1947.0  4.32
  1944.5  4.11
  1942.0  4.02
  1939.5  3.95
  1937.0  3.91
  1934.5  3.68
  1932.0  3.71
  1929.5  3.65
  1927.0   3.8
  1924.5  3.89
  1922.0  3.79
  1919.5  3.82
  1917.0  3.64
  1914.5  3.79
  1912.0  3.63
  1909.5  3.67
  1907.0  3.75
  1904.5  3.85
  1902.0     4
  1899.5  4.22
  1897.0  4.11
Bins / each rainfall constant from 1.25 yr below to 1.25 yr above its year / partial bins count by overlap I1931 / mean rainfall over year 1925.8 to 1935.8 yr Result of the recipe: 3.71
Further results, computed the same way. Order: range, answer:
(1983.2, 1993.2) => 4.43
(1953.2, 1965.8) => 4.3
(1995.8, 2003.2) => 4.18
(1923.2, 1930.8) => 3.78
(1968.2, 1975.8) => 4.5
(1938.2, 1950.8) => 4.12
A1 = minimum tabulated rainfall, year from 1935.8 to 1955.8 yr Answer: 3.91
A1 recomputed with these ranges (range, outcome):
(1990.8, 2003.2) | 4.14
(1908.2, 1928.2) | 3.63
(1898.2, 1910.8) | 3.67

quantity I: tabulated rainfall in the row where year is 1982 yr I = 4.37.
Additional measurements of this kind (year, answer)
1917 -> 3.64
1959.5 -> 4.34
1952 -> 4.22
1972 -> 4.37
